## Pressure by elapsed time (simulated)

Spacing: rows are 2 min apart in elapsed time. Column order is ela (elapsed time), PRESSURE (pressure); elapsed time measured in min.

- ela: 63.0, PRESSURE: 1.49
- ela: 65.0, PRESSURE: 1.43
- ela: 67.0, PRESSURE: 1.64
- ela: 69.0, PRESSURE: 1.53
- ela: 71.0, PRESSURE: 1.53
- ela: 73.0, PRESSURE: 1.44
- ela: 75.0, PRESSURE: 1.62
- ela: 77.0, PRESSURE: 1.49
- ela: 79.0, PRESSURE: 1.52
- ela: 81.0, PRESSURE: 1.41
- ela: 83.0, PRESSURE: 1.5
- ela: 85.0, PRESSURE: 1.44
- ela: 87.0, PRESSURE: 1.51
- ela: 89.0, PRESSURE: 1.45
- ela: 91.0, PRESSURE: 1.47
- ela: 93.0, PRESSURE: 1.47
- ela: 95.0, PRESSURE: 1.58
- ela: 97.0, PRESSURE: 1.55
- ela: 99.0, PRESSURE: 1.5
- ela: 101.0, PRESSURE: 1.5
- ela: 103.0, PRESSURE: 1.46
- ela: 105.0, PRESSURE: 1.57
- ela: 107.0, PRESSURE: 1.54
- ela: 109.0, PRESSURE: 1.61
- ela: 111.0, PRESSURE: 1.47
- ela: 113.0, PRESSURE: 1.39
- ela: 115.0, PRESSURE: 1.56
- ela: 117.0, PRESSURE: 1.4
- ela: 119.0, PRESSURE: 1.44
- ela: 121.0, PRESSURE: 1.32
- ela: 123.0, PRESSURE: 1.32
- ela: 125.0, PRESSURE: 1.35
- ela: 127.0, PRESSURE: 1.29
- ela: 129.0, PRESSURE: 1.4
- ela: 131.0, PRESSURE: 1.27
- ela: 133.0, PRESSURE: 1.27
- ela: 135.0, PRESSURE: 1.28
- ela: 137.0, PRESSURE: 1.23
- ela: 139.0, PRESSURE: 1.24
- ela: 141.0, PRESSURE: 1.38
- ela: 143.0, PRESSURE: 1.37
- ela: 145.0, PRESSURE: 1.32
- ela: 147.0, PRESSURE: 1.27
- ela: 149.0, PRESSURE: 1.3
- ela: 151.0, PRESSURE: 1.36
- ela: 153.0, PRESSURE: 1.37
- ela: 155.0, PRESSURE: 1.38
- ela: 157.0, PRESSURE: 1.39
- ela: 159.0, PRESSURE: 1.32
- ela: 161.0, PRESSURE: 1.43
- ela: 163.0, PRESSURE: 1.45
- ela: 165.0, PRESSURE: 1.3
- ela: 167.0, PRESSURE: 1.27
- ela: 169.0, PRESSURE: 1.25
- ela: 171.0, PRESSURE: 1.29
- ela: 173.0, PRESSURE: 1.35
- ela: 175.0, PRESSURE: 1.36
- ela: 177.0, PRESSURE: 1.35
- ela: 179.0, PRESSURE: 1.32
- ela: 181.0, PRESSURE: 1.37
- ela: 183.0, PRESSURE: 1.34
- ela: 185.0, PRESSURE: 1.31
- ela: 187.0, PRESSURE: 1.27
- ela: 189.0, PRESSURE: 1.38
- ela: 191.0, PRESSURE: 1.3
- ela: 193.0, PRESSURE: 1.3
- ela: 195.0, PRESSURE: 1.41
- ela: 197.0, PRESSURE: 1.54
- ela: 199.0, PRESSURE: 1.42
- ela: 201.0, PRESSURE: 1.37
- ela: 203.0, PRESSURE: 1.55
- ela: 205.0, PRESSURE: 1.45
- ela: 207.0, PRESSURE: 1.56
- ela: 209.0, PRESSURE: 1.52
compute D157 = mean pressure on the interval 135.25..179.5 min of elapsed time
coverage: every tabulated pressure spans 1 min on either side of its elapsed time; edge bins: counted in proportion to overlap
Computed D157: 1.33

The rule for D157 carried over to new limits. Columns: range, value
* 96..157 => 1.39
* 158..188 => 1.33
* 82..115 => 1.5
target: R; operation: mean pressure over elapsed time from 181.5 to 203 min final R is 1.37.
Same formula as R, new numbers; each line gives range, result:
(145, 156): 1.33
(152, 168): 1.36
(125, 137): 1.3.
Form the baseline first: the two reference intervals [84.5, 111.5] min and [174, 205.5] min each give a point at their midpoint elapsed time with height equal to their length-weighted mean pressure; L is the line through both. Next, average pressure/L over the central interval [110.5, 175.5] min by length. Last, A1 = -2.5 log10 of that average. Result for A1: 0.078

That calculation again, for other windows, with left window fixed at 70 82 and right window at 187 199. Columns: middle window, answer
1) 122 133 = 0.10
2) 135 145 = 0.10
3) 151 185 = 0.05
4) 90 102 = -0.02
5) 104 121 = -0.02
